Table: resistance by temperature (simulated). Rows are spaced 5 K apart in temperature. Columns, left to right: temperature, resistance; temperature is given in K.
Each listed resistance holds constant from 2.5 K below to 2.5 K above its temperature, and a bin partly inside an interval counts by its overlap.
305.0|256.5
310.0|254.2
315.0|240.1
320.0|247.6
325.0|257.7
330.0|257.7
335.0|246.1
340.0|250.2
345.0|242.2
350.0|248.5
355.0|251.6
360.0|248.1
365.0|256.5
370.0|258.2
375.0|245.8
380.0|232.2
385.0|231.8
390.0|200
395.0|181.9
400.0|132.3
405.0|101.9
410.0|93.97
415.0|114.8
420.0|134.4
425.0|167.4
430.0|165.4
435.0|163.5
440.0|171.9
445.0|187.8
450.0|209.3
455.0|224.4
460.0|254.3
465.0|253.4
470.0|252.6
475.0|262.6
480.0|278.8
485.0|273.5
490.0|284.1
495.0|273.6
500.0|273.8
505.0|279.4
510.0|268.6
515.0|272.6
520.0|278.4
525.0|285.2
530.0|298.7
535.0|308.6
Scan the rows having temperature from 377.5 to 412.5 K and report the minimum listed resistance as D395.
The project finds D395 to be 93.97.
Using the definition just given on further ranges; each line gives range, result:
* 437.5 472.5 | 171.9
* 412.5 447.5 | 114.8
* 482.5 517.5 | 268.6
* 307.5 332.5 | 240.1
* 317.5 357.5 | 242.2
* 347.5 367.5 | 248.1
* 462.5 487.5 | 252.6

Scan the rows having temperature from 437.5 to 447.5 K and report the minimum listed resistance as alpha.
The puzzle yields 171.9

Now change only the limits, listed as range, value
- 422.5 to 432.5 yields 165.4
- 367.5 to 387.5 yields 231.8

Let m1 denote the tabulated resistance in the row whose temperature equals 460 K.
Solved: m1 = 254.3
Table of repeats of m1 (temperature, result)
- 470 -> 252.6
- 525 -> 285.2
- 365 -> 256.5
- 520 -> 278.4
